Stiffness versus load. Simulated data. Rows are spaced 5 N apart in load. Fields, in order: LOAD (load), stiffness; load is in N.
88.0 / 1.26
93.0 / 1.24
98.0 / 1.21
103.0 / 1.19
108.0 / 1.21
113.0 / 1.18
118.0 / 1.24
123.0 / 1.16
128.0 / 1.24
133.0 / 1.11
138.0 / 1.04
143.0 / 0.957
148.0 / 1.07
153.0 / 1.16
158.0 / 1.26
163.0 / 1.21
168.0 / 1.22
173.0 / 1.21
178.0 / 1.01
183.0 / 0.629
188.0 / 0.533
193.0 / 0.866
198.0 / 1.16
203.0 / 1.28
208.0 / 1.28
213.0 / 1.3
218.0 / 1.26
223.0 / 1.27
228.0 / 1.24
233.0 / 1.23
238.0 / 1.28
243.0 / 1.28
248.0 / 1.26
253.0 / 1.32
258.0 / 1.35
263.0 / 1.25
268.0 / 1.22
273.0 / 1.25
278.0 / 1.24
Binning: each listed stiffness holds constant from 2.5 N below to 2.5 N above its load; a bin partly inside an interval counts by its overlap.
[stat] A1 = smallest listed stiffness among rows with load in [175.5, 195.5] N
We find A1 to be 0.533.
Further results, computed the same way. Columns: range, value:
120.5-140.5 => 1.04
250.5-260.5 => 1.32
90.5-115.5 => 1.18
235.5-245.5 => 1.28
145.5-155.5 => 1.07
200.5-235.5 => 1.23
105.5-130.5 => 1.16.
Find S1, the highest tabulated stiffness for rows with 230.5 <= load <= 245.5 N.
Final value 1.28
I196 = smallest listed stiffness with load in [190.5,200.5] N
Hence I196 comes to 0.866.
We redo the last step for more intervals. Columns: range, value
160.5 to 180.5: 1.01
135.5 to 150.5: 0.957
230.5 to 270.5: 1.22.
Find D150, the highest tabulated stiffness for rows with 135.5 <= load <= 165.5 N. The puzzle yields 1.26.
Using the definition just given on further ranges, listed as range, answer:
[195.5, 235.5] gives 1.3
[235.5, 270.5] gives 1.35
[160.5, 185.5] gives 1.22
